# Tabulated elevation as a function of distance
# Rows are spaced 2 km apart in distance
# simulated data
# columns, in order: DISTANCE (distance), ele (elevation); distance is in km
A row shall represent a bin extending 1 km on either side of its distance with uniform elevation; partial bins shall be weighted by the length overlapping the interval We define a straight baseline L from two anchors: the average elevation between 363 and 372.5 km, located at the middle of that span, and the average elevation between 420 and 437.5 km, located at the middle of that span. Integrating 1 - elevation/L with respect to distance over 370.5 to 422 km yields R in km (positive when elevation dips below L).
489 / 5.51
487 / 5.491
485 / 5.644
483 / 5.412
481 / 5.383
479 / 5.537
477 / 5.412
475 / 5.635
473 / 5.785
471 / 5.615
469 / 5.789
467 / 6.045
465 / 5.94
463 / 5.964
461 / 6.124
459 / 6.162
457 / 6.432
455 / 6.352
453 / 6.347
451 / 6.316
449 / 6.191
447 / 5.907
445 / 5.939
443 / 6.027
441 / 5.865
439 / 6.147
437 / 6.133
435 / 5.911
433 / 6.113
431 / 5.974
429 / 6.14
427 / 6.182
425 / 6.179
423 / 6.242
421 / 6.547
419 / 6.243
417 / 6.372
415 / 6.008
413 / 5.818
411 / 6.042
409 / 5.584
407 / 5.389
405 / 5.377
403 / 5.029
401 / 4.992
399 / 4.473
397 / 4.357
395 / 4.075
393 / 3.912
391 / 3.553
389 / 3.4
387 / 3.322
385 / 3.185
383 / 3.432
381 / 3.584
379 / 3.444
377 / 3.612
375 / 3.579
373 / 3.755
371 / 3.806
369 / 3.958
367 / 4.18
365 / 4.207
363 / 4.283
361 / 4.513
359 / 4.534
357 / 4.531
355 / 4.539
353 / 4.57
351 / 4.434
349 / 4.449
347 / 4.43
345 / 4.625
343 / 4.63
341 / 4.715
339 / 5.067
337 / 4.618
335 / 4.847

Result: 5.2 km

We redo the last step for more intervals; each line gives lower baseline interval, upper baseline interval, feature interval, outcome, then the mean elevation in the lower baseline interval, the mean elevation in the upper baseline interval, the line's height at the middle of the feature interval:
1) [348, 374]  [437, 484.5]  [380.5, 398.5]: 4.1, 4.29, 5.93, 4.76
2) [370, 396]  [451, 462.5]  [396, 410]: -2.3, 3.59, 6.27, 4.32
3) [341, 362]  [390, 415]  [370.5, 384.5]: 3.4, 4.53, 4.93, 4.74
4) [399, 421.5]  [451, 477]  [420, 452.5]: -1.5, 5.69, 6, 5.84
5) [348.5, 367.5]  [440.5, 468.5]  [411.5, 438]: -2.6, 4.43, 6.11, 5.59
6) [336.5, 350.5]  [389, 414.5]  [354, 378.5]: 3.2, 4.64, 4.85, 4.72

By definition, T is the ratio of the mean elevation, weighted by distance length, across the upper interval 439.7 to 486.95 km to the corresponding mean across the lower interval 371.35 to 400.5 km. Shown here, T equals 1.6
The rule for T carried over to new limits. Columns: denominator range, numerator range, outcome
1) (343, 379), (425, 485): 1.41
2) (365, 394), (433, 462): 1.68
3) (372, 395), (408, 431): 1.72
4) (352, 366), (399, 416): 1.23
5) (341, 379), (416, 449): 1.44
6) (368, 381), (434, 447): 1.63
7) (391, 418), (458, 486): 1.12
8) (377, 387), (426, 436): 1.77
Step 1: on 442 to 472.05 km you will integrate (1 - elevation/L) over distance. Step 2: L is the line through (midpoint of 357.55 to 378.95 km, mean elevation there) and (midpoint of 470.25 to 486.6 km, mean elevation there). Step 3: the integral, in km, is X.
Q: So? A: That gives -4.7 km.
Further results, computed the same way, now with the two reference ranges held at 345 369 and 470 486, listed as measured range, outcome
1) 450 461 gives -2.0 km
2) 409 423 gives -3.3 km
